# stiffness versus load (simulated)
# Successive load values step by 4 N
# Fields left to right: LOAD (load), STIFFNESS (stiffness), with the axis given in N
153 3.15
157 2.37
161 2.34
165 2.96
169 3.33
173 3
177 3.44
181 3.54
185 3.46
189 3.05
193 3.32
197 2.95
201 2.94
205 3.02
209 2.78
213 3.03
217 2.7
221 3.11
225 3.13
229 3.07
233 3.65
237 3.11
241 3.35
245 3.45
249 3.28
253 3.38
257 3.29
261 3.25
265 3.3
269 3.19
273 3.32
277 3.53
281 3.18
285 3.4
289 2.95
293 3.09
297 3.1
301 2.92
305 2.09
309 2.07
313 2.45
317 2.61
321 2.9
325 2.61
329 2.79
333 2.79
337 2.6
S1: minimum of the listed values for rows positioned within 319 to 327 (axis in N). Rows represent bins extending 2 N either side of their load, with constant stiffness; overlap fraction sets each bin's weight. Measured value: 2.61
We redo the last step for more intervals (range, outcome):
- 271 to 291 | 2.95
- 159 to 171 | 2.34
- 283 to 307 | 2.09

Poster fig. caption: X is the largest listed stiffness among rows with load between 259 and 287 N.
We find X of 3.53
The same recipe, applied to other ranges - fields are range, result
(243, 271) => 3.45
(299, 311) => 2.92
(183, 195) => 3.46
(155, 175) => 3.33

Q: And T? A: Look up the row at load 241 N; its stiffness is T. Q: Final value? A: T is 3.35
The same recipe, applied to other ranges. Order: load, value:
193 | 3.32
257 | 3.29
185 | 3.46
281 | 3.18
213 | 3.03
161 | 2.34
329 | 2.79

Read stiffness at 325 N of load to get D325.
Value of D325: 2.61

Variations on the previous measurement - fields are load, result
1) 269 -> 3.19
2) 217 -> 2.7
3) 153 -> 3.15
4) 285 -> 3.4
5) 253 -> 3.38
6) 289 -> 2.95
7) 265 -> 3.3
